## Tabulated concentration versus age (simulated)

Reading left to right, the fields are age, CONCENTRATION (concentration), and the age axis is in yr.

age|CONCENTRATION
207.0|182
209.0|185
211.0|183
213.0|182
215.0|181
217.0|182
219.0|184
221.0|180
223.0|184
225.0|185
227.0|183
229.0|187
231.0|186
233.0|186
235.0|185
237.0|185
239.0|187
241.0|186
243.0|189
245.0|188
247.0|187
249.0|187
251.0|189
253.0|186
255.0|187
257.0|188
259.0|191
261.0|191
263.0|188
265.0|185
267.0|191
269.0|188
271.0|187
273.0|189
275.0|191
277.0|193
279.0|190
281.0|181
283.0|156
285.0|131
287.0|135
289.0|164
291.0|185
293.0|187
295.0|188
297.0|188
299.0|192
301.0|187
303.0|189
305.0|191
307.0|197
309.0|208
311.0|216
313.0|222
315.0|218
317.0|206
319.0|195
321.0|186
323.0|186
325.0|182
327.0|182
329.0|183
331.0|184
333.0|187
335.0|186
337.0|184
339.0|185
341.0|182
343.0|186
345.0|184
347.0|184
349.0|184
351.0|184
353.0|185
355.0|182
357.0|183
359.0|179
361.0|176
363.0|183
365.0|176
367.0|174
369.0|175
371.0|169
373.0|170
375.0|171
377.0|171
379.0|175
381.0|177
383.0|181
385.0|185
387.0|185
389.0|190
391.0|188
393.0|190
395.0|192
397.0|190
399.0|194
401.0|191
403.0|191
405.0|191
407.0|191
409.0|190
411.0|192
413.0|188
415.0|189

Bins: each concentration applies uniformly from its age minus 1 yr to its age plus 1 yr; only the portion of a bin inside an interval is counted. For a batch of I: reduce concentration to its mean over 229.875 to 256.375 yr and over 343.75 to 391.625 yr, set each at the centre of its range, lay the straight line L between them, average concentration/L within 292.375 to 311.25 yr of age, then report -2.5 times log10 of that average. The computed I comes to -0.06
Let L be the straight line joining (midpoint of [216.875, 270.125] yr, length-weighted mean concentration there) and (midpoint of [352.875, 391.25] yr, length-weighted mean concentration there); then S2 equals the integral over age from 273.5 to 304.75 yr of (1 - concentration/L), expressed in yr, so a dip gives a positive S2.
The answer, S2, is 1.0 yr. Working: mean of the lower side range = 187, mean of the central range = 178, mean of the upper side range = 178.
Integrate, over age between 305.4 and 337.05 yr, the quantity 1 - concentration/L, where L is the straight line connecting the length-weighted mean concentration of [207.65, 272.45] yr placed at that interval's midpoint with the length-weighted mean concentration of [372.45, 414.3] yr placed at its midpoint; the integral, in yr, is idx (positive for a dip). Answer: -1.6 yr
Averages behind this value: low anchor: 186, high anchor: 186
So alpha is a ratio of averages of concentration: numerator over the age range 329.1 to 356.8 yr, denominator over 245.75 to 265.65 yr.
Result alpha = 0.98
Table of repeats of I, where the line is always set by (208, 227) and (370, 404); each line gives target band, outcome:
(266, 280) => -0.04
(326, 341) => -0.01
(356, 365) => 0.02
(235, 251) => -0.02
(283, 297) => 0.11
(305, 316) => -0.15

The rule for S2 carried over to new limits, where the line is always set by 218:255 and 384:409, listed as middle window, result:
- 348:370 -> 1.0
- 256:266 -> -0.1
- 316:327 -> -0.1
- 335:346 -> 0.2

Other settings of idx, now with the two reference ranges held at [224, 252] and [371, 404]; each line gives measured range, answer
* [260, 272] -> -0.2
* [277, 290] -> 1.6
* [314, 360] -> -0.6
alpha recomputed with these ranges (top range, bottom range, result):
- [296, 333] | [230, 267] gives 1.04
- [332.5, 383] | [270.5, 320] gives 0.96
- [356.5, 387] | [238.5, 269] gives 0.94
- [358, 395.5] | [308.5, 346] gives 0.93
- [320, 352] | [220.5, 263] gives 0.99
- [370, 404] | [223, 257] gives 0.98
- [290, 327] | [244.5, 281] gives 1.04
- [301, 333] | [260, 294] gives 1.10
